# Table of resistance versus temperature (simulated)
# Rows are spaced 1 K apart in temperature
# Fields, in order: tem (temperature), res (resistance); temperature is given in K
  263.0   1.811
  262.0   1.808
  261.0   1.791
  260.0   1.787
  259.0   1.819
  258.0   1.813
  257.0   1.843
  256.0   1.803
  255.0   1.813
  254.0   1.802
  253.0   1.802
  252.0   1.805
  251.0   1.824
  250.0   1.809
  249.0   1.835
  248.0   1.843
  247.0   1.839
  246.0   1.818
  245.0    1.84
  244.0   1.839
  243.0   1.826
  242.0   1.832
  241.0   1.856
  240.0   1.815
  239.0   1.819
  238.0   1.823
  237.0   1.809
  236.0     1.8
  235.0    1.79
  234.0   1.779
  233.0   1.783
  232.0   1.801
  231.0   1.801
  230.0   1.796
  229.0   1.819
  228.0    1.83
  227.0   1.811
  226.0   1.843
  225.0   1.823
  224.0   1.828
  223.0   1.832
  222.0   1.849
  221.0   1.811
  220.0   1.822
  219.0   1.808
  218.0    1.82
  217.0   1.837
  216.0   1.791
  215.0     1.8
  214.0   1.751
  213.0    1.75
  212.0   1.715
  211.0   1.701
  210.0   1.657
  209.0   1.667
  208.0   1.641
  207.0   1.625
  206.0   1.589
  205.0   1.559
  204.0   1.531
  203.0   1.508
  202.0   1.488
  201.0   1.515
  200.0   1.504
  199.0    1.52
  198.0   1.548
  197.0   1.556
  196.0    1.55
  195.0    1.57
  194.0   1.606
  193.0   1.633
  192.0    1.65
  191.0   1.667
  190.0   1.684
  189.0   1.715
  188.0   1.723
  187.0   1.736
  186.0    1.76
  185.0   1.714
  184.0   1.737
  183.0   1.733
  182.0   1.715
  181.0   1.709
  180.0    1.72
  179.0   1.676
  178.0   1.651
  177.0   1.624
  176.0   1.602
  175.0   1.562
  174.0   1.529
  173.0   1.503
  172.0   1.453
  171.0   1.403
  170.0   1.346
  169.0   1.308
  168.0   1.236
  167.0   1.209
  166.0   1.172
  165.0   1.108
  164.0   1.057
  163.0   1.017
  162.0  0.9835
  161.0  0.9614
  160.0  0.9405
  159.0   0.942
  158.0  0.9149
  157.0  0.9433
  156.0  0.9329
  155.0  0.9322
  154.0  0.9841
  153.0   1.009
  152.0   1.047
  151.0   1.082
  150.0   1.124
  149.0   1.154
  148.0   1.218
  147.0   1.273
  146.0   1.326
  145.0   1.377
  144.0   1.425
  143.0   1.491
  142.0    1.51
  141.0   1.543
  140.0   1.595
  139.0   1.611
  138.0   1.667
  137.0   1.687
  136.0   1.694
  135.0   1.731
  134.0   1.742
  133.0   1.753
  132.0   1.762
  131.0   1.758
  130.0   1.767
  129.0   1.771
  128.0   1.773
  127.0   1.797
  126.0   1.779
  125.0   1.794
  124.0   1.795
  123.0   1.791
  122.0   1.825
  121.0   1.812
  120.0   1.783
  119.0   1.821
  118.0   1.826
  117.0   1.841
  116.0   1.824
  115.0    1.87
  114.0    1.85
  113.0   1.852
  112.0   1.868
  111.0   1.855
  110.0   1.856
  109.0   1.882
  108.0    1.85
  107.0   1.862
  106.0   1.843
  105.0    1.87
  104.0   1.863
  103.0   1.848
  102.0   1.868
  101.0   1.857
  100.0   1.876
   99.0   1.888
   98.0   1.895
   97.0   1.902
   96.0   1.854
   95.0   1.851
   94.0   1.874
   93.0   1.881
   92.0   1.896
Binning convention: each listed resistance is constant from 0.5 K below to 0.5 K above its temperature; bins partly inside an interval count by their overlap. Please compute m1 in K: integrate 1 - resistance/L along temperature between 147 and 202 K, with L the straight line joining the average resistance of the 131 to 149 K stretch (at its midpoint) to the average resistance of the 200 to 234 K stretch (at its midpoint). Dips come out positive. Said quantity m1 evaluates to 8.4 K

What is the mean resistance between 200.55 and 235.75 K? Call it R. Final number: 1.74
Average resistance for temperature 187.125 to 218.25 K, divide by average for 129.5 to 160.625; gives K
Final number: 1.2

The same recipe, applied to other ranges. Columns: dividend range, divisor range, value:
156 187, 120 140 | 0.78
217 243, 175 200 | 1.10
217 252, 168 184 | 1.16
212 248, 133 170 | 1.44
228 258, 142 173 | 1.57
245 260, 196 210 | 1.17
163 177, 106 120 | 0.73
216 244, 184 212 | 1.12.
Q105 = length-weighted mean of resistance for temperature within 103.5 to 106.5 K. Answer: 1.86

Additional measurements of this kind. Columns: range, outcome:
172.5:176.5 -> 1.55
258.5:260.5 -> 1.8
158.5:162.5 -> 0.957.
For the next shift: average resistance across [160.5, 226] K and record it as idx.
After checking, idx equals 1.58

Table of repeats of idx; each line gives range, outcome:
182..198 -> 1.67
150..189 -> 1.34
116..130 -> 1.8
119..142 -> 1.73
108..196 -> 1.53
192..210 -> 1.57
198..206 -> 1.52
